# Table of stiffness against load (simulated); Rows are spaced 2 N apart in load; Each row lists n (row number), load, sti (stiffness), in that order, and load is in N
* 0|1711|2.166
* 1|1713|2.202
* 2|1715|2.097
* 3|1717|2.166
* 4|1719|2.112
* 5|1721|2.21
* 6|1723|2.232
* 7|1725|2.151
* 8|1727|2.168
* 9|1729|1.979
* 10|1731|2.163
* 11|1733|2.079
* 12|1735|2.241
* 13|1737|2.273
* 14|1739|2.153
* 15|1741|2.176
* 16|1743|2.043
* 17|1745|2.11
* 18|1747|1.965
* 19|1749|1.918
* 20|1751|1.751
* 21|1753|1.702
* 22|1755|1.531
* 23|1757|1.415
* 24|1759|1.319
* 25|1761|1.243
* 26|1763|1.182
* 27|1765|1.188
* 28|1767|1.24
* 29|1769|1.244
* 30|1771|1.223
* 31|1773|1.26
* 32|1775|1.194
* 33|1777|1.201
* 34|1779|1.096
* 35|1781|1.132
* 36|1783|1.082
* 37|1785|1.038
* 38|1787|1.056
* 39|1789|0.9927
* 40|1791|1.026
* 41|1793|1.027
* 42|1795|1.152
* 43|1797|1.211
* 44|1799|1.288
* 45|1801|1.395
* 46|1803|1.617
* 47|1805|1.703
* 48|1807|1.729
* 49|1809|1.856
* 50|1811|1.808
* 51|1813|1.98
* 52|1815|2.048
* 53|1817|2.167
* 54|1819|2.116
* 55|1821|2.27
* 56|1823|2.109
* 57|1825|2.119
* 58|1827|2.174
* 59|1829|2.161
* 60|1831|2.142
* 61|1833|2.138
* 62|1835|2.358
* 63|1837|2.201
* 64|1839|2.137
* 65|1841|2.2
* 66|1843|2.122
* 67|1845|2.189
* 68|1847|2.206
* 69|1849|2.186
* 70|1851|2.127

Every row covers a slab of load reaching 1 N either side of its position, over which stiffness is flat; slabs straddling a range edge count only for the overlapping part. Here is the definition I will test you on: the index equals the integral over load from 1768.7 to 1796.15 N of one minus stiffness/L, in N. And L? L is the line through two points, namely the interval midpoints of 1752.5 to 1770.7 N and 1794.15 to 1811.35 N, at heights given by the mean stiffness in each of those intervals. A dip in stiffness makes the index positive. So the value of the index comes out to 5.8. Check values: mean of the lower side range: 1.33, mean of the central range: 1.12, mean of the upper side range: 1.52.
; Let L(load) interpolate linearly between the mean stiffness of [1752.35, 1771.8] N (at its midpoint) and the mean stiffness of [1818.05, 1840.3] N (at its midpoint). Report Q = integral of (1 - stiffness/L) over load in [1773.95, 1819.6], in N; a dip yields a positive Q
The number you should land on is 9.3 N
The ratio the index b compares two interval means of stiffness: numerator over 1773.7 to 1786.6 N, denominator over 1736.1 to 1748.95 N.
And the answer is 0.5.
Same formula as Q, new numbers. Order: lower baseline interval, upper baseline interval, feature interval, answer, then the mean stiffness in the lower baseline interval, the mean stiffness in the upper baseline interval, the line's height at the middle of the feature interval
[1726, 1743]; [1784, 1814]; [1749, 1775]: 6.5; 2.15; 1.39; 1.83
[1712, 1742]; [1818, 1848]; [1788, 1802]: 6.5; 2.16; 2.18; 2.17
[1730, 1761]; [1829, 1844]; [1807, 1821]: 0.8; 1.9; 2.18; 2.11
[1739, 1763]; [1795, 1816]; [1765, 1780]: 4.3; 1.74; 1.64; 1.7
